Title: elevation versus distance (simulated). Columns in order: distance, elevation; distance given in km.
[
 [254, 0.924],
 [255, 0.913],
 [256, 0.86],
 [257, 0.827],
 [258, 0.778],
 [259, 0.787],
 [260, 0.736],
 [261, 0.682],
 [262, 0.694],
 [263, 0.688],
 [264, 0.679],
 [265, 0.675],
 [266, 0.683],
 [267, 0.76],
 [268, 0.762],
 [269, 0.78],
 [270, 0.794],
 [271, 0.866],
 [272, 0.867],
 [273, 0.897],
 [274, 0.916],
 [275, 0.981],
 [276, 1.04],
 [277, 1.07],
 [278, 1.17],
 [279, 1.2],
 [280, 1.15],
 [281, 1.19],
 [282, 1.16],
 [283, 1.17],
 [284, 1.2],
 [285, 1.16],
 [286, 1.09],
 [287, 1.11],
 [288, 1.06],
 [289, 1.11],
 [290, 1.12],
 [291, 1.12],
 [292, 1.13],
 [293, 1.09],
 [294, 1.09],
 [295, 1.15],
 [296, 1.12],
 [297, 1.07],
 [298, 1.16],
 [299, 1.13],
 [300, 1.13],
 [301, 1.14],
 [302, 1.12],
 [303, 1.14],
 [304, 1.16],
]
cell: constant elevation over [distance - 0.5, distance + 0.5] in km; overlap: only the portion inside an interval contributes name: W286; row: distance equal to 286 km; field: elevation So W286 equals 1.09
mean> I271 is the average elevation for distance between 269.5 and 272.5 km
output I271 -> 0.842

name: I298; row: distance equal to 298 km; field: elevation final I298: 1.16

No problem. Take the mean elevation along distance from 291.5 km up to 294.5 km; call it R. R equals 1.1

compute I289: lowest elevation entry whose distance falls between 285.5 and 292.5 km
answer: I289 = 1.06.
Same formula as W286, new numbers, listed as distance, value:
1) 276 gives 1.04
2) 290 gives 1.12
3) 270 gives 0.794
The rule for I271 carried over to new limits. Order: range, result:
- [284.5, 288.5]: 1.1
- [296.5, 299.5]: 1.12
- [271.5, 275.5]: 0.915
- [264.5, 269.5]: 0.732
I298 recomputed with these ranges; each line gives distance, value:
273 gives 0.897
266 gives 0.683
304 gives 1.16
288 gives 1.06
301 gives 1.14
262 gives 0.694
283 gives 1.17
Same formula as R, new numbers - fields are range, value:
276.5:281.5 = 1.16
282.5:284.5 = 1.19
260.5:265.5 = 0.684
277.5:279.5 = 1.19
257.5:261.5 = 0.746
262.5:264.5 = 0.683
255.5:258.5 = 0.822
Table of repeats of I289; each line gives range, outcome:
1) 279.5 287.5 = 1.09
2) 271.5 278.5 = 0.867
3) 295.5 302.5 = 1.07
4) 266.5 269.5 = 0.76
